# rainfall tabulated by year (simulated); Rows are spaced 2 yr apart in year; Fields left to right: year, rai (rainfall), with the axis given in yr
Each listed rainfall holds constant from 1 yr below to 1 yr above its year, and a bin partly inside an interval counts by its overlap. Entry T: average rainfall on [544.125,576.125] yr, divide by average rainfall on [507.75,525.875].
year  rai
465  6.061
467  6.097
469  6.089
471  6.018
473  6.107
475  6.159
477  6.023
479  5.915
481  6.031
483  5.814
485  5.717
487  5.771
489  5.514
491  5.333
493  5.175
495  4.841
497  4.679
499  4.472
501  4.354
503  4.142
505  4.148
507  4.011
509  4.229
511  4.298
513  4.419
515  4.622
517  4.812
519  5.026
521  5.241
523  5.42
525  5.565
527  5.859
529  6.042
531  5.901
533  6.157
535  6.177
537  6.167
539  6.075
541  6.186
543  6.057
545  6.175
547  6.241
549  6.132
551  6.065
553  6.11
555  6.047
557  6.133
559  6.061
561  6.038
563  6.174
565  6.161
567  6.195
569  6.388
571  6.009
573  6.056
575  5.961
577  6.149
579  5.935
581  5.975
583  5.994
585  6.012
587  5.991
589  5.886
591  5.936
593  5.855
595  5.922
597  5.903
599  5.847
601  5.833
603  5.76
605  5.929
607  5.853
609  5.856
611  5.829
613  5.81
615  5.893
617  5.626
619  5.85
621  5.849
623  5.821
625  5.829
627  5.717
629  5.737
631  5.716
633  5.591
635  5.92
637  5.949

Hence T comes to 1.27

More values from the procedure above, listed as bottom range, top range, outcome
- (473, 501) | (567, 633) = 1.08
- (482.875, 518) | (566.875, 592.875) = 1.26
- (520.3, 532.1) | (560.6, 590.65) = 1.07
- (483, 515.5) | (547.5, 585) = 1.28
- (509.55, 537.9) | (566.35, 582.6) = 1.13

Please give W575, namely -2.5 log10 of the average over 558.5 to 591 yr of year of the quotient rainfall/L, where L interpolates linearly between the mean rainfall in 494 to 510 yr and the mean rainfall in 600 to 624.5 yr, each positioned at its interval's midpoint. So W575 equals -0.14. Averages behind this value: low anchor 4.36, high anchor 5.83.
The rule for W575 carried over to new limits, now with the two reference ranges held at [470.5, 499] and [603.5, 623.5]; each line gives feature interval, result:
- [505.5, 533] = 0.12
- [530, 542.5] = -0.08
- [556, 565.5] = -0.07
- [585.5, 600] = -0.02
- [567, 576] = -0.07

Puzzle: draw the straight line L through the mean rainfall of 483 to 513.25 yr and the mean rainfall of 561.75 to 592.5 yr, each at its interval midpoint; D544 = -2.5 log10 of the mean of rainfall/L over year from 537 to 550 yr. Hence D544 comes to -0.12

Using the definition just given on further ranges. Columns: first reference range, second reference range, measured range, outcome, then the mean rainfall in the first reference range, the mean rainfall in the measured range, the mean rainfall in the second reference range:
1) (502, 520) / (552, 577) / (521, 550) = -0.16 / 4.41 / 5.98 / 6.11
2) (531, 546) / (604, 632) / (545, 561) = -0.01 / 6.13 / 6.11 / 5.81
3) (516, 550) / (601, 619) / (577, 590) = -0.03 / 5.84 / 5.98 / 5.82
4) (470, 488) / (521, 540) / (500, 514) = 0.37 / 5.95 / 4.23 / 5.89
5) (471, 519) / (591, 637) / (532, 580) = -0.12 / 5.09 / 6.12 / 5.82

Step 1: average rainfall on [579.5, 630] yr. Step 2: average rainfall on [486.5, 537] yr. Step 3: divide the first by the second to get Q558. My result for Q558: 1.16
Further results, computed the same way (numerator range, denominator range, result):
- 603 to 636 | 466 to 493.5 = 0.99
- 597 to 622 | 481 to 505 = 1.15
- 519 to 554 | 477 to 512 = 1.19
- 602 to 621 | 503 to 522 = 1.29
